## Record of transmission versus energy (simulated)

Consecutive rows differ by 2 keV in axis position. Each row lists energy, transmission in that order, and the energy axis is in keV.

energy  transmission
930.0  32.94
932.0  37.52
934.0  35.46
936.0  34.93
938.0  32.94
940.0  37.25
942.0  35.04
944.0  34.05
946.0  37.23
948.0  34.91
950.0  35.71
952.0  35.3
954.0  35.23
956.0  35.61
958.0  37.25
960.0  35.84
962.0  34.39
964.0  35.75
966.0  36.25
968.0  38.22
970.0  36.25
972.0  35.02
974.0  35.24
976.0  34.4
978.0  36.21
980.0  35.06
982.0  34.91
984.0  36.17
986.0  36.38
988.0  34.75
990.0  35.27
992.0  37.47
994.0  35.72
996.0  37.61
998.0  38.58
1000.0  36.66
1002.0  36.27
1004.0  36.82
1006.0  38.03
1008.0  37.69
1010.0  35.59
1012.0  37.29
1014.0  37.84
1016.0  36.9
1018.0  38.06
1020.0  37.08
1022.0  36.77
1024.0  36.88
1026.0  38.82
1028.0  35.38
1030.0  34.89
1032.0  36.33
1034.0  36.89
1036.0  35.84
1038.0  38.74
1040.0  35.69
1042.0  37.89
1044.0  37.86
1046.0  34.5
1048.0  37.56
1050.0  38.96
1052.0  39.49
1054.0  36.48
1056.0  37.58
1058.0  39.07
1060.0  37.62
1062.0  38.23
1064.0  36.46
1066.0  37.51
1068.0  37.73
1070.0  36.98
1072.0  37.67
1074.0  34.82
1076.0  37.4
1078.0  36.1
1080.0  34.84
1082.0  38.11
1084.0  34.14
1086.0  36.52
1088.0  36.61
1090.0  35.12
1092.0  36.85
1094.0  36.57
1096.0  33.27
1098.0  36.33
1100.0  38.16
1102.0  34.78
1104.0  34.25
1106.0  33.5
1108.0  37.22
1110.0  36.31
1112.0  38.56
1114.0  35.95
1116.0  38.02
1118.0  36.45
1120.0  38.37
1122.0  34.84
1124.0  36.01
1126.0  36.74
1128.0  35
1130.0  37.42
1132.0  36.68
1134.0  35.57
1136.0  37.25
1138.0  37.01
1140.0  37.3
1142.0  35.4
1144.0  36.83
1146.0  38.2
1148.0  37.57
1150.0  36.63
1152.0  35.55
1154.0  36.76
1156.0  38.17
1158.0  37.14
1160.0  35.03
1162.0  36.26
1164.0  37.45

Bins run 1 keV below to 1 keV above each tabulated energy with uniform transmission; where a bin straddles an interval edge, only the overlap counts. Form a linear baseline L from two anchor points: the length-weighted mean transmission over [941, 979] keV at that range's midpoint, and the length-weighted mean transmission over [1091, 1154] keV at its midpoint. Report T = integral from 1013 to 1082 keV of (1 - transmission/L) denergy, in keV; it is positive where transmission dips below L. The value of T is -2.0 keV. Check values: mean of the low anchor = 35.7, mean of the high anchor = 36.4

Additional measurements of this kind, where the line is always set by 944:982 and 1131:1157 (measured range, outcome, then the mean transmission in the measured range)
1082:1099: 0.32 keV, 35.8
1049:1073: -0.99 keV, 37.8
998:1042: -1.07 keV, 36.9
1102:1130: 0.33 keV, 36.2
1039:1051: -0.28 keV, 37.1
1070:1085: 0.09 keV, 36.2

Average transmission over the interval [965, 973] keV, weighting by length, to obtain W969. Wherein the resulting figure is 36.4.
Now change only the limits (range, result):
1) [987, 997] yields 36.2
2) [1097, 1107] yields 35.4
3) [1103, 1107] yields 33.9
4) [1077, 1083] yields 36.4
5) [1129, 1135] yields 36.6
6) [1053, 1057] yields 37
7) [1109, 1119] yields 37.1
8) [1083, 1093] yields 35.8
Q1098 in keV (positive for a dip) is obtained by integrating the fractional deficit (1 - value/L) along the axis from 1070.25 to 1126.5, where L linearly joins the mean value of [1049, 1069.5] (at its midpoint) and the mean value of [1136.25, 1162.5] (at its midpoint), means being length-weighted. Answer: 1.8 keV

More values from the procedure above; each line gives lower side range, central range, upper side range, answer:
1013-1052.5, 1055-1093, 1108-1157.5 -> 0.2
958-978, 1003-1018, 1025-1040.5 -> -0.4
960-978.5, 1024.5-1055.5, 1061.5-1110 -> -0.9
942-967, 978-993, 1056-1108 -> 0.0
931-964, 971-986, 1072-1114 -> 0.1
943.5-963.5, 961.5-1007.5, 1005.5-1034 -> 0.1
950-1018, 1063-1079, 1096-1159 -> -0.2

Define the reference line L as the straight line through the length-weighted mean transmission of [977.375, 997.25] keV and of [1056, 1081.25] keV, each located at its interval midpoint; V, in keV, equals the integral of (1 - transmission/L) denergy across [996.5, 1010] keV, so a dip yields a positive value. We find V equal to -0.38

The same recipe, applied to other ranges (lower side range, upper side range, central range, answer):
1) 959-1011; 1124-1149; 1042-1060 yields -0.6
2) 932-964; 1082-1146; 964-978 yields -0.1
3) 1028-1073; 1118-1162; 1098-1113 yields 0.3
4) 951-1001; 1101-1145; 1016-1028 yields -0.4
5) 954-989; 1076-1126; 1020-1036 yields -0.3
